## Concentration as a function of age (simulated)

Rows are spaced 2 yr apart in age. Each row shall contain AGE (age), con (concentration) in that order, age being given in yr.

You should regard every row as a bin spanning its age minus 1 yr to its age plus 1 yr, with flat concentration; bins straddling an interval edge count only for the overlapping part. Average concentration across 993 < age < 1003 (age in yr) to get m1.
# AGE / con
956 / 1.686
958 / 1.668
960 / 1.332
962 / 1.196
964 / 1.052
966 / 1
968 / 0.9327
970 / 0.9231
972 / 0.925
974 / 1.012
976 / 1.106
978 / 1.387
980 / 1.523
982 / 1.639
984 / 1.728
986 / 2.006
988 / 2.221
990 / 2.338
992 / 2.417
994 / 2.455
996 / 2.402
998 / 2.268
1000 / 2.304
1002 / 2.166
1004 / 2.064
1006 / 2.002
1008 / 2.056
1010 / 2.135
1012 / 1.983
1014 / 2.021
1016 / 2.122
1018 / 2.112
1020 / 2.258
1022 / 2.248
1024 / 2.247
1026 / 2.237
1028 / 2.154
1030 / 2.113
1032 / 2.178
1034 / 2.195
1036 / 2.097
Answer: 2.32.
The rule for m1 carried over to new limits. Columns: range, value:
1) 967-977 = 0.98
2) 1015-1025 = 2.2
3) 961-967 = 1.08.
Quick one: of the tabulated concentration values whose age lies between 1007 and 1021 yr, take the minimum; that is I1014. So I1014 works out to 1.983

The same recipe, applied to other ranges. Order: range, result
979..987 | 1.523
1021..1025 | 2.247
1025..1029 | 2.154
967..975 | 0.9231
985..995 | 2.006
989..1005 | 2.064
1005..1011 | 2.002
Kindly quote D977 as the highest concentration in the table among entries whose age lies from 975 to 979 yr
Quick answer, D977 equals 1.387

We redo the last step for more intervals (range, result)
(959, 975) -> 1.332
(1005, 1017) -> 2.135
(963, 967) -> 1.052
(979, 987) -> 2.006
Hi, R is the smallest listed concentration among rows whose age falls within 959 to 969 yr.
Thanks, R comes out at 0.9327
